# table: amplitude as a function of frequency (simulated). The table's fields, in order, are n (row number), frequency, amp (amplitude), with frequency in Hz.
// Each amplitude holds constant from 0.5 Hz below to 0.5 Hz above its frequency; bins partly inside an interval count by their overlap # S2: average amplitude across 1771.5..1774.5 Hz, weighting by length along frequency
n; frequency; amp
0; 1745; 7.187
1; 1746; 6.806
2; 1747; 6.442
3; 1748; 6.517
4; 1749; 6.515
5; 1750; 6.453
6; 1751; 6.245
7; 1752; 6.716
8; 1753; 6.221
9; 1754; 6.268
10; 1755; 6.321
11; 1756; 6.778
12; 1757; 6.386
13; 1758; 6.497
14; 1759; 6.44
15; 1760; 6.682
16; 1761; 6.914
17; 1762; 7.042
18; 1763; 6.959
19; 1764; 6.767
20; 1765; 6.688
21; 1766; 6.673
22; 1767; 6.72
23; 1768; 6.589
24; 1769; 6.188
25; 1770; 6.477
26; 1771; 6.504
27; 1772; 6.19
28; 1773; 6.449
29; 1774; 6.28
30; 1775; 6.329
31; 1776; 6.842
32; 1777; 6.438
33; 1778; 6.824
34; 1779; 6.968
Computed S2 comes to 6.31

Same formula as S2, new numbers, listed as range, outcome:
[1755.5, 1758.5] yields 6.55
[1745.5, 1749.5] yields 6.57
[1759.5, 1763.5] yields 6.9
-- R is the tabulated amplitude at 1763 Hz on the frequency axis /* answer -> 6.959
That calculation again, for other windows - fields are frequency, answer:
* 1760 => 6.682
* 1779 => 6.968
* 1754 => 6.268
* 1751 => 6.245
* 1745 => 7.187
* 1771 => 6.504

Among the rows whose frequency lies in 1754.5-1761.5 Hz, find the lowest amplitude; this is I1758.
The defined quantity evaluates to 6.321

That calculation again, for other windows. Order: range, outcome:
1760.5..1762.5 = 6.914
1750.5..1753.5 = 6.221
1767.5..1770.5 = 6.188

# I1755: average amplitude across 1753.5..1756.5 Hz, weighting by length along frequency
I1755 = 6.46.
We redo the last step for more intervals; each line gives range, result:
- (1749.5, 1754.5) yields 6.38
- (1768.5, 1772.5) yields 6.34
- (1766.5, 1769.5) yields 6.5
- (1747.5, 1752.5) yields 6.49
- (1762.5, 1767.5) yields 6.76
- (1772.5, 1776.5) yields 6.47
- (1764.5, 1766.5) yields 6.68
